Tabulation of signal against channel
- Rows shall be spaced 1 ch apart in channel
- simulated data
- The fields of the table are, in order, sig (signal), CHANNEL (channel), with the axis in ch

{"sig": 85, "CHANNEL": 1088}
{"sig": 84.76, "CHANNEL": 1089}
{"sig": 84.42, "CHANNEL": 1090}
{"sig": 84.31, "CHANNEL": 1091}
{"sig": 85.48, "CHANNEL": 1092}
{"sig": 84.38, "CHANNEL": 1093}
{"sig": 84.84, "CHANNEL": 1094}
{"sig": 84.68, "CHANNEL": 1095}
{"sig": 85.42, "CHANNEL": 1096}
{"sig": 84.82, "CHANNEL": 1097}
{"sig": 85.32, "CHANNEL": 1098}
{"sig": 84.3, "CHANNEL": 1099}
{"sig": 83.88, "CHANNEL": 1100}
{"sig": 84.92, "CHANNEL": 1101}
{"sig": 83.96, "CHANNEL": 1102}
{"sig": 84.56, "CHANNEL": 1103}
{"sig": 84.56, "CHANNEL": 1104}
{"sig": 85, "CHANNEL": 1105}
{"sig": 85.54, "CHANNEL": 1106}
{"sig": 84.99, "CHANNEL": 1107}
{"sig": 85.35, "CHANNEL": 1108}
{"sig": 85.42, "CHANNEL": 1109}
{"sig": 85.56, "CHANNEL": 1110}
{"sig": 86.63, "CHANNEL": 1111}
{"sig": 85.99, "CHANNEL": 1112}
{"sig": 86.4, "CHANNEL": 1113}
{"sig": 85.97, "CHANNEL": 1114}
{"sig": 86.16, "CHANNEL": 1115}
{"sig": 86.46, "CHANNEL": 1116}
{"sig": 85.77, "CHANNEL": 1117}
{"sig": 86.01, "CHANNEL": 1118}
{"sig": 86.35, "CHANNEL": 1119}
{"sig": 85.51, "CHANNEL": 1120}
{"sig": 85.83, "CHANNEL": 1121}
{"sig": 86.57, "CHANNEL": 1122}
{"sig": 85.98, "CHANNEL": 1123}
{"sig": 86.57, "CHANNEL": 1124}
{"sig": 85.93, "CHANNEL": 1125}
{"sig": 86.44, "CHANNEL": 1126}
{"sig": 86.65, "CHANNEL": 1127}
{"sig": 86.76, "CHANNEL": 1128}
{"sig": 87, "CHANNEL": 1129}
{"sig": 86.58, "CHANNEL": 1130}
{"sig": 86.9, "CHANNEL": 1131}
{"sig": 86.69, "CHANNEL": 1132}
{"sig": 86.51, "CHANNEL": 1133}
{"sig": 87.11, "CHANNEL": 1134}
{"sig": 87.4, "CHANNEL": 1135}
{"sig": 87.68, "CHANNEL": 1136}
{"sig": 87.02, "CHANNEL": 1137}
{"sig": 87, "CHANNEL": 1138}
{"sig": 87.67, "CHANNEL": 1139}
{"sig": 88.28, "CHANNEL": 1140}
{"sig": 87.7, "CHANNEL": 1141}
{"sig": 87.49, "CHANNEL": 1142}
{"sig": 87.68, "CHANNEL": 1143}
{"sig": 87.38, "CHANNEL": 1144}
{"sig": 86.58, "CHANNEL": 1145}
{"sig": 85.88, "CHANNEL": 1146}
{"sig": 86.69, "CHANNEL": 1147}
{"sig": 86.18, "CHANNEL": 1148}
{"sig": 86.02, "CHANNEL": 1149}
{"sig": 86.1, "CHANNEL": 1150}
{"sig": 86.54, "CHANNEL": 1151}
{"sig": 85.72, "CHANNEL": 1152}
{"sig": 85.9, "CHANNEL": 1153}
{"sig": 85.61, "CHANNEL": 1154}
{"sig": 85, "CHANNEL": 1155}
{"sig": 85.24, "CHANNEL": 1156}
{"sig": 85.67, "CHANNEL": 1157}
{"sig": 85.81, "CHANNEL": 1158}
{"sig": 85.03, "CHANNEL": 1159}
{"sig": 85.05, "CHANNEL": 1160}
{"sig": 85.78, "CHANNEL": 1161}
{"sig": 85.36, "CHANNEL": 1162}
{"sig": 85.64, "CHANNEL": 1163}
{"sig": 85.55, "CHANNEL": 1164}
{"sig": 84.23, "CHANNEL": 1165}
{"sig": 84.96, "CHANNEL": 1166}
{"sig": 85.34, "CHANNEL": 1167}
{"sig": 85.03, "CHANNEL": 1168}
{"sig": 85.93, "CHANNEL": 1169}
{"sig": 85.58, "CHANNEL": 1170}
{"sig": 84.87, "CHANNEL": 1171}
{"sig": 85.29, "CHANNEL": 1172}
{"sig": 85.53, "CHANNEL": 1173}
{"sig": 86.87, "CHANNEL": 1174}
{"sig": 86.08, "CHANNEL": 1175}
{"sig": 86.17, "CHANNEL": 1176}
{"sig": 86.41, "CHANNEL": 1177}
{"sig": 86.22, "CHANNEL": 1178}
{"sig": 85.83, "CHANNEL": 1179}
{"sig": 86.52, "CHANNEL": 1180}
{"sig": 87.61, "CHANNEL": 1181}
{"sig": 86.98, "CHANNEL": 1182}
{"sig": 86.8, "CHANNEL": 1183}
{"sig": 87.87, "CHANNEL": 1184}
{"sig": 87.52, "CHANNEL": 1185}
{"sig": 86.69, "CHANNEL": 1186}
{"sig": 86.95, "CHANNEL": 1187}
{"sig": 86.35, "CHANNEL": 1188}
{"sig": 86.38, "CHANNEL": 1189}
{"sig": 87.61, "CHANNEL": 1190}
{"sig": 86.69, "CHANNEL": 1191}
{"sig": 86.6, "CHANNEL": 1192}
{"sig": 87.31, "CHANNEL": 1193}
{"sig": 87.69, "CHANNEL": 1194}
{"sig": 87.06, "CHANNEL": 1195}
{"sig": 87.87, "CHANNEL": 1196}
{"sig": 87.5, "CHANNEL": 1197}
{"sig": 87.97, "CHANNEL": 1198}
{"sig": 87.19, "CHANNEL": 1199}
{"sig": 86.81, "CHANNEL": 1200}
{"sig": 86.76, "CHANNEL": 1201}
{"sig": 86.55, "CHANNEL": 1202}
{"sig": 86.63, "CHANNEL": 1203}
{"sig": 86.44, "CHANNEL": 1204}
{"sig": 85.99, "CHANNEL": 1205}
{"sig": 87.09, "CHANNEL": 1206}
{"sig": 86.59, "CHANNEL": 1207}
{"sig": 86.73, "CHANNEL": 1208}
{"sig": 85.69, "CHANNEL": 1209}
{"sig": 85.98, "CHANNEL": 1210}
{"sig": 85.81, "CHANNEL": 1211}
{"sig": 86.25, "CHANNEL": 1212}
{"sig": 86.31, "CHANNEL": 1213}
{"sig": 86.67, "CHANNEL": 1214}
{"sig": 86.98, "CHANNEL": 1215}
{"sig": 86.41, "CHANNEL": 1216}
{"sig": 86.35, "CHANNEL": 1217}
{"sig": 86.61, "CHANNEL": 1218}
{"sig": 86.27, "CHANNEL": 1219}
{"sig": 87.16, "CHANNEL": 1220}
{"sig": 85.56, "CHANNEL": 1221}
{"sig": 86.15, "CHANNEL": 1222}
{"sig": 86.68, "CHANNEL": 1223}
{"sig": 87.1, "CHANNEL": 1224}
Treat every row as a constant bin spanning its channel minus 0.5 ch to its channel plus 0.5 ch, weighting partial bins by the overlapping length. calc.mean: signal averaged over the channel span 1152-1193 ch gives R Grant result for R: 86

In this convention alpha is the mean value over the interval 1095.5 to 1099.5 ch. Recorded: 85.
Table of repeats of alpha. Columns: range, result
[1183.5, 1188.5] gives 87.1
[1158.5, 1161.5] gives 85.3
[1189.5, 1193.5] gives 87.1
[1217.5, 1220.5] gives 86.7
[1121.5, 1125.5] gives 86.3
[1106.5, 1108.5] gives 85.2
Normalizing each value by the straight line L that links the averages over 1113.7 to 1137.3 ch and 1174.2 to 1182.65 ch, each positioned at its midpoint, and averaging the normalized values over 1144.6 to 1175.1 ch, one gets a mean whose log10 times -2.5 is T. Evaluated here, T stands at 0.01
